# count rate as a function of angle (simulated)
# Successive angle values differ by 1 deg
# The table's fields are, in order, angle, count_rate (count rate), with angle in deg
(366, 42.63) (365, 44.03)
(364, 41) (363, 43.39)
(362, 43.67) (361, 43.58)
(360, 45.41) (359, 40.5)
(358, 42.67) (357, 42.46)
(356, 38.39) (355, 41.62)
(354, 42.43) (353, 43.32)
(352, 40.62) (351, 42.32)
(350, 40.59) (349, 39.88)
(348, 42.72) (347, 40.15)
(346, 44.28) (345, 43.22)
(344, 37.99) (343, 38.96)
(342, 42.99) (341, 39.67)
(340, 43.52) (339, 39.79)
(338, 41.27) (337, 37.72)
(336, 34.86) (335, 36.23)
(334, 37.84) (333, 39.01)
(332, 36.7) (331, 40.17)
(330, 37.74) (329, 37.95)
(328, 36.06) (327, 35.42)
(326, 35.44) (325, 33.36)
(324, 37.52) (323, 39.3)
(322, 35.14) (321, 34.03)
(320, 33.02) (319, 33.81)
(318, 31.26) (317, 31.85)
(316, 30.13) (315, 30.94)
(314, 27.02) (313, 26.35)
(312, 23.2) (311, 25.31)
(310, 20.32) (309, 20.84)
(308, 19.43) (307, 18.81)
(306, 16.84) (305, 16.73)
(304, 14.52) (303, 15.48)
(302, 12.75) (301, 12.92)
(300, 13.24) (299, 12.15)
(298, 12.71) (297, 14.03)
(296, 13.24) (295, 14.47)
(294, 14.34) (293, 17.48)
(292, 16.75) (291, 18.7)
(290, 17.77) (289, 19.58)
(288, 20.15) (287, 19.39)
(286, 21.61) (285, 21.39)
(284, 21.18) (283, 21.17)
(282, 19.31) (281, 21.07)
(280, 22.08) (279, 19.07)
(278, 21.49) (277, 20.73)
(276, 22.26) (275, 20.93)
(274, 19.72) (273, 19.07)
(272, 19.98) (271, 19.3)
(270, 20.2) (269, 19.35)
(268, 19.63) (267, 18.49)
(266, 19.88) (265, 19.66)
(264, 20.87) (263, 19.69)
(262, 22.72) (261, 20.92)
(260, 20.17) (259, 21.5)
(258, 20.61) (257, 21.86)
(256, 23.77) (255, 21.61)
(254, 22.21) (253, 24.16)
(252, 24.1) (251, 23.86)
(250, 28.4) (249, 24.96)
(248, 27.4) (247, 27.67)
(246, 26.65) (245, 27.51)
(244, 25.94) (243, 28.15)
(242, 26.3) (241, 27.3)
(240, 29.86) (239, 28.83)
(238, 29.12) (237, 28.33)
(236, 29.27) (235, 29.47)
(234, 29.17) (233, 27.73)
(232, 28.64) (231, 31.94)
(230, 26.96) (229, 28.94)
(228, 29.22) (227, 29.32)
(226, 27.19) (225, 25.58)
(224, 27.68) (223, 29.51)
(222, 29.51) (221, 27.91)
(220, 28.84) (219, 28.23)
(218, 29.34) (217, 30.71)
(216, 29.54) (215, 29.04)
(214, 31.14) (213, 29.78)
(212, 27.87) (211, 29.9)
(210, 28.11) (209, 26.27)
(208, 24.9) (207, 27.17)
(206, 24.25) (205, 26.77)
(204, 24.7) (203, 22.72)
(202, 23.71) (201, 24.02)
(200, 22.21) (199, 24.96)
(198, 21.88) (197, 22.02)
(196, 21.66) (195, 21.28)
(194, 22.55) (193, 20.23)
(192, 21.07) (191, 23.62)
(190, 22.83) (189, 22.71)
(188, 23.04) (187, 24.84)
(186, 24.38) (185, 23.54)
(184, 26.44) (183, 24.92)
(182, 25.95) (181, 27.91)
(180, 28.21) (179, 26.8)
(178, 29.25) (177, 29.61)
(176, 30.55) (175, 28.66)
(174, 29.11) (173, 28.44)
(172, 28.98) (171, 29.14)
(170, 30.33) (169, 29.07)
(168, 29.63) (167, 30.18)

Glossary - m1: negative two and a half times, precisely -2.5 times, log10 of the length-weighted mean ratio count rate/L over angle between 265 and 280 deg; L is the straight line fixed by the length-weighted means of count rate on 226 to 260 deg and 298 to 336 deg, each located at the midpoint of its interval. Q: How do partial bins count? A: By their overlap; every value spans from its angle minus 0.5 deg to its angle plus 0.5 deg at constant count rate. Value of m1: 0.33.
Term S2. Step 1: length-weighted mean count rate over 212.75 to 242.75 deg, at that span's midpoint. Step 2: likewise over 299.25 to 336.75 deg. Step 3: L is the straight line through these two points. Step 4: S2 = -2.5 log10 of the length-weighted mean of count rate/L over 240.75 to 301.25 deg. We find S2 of 0.36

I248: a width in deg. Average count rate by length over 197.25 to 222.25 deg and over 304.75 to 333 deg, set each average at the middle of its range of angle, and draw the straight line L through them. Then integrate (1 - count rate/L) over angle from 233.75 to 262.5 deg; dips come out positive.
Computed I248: 2.6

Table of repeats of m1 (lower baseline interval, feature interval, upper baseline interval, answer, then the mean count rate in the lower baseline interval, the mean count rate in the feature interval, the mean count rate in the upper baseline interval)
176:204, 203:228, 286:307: -0.25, 24.3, 28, 15.9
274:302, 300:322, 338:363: 0.16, 18.1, 23.6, 41.7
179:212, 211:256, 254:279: -0.24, 24.4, 27.8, 20.6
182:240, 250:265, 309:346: 0.32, 26.4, 22.1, 35.1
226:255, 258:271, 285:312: 0.15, 27.4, 20.2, 17.1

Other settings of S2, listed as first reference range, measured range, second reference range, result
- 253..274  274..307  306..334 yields 0.39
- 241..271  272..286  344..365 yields 0.31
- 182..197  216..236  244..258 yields -0.19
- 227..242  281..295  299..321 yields 0.27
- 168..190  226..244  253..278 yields -0.24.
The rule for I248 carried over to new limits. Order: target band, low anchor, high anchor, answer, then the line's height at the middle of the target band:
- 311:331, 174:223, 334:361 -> 2.71 deg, 38.3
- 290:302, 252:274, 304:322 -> 4.71 deg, 24.1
